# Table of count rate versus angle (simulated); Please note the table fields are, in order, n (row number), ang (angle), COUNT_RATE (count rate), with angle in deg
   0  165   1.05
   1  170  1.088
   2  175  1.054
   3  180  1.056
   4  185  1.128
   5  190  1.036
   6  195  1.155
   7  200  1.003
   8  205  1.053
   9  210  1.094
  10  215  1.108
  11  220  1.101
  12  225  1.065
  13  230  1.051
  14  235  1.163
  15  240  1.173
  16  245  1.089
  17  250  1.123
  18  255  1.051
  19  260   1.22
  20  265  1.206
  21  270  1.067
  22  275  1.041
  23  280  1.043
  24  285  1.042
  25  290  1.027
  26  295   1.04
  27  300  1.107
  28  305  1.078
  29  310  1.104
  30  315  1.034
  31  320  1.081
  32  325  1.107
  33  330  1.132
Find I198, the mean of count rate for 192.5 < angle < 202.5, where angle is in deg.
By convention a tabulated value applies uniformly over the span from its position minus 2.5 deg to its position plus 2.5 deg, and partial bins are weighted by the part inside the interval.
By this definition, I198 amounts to 1.08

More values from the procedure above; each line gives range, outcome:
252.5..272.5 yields 1.14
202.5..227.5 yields 1.08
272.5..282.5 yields 1.04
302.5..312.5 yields 1.09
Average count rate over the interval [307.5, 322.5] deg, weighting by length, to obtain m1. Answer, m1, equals 1.07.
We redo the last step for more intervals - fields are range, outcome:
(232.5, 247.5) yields 1.14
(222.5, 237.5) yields 1.09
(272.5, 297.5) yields 1.04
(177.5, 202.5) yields 1.08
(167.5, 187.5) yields 1.08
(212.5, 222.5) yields 1.1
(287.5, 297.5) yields 1.03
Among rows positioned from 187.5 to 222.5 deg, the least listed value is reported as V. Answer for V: 1.003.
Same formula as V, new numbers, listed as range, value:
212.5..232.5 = 1.051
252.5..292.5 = 1.027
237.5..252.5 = 1.089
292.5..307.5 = 1.04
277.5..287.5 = 1.042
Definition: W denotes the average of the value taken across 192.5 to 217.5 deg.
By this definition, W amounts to 1.08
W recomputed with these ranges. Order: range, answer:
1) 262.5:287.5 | 1.08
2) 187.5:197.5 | 1.1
